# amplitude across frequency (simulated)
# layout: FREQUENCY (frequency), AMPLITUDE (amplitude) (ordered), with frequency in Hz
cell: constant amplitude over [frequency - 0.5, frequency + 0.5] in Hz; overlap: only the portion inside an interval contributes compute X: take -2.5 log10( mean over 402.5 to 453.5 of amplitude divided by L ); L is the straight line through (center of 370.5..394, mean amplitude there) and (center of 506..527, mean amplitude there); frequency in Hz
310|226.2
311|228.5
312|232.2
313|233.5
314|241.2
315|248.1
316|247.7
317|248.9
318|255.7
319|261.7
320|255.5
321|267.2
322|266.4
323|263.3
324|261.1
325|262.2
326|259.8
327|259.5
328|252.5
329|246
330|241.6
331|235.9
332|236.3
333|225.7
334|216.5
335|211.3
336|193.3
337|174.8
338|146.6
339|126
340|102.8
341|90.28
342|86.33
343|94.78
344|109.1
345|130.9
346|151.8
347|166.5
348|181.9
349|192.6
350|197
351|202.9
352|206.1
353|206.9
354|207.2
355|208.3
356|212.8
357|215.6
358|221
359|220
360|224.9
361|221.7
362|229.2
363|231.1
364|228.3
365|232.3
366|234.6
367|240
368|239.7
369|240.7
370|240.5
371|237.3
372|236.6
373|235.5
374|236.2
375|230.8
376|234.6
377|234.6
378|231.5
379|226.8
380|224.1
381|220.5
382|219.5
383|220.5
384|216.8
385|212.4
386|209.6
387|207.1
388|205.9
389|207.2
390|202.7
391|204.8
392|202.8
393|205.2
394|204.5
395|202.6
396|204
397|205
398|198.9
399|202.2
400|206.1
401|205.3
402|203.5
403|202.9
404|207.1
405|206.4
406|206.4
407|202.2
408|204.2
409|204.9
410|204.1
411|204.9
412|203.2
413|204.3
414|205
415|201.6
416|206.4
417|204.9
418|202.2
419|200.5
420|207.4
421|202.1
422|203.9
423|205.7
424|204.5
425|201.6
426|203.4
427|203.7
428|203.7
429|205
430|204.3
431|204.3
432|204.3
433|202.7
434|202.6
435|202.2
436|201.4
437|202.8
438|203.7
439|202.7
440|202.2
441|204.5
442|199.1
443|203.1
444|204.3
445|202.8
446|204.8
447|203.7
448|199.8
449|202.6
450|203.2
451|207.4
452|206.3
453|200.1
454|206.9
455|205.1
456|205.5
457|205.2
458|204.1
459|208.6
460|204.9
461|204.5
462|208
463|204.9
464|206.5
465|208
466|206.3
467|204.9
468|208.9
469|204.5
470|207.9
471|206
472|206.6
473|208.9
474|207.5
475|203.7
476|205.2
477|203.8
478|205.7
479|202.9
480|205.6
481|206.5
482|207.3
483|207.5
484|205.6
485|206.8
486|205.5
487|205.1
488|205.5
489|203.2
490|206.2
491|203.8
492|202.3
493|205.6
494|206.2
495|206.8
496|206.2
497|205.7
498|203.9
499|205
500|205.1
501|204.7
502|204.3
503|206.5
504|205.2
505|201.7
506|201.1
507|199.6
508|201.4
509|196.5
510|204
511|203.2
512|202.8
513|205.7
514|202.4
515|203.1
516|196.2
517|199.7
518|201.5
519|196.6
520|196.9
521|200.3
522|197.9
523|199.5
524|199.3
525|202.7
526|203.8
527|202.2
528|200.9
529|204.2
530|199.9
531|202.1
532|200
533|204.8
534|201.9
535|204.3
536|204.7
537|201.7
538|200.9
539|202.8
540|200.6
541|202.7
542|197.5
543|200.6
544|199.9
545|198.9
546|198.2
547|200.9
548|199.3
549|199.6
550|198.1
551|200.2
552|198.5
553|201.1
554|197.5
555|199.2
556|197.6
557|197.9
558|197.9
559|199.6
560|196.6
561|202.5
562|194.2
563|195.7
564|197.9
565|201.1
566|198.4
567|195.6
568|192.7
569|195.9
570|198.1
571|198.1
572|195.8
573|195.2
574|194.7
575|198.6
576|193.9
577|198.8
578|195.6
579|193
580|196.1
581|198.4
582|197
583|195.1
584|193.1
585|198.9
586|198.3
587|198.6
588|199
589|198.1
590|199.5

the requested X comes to 0.05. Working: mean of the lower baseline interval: 220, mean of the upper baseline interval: 201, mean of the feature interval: 204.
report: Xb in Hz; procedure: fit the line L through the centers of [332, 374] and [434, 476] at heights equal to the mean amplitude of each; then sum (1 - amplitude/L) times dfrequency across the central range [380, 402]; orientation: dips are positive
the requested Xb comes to -1.0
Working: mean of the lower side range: 195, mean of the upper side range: 205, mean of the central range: 208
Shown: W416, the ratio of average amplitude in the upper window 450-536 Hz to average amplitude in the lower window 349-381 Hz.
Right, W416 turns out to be 0.9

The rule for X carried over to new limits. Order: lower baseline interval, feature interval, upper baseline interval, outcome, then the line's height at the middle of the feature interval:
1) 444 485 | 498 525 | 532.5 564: 0.004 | 202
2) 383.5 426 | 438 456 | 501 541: 0.001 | 204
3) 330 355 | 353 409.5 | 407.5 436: -0.161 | 188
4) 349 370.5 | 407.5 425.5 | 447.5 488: 0.047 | 213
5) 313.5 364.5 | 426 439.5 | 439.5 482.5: 0.014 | 206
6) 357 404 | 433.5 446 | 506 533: 0.046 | 212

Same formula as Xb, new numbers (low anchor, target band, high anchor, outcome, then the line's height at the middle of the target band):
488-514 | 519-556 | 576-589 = 0.0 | 201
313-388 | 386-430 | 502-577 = 1.3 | 210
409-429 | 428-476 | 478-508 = -0.1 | 204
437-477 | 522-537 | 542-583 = -0.2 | 200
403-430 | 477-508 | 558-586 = -0.7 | 201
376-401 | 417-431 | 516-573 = 0.4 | 209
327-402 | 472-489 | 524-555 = -0.3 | 202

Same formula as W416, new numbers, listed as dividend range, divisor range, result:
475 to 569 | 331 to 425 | 0.99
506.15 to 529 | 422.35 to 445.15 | 0.99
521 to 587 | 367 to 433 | 0.94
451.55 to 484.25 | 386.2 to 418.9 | 1.01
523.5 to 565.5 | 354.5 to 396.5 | 0.90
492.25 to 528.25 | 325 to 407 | 0.98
